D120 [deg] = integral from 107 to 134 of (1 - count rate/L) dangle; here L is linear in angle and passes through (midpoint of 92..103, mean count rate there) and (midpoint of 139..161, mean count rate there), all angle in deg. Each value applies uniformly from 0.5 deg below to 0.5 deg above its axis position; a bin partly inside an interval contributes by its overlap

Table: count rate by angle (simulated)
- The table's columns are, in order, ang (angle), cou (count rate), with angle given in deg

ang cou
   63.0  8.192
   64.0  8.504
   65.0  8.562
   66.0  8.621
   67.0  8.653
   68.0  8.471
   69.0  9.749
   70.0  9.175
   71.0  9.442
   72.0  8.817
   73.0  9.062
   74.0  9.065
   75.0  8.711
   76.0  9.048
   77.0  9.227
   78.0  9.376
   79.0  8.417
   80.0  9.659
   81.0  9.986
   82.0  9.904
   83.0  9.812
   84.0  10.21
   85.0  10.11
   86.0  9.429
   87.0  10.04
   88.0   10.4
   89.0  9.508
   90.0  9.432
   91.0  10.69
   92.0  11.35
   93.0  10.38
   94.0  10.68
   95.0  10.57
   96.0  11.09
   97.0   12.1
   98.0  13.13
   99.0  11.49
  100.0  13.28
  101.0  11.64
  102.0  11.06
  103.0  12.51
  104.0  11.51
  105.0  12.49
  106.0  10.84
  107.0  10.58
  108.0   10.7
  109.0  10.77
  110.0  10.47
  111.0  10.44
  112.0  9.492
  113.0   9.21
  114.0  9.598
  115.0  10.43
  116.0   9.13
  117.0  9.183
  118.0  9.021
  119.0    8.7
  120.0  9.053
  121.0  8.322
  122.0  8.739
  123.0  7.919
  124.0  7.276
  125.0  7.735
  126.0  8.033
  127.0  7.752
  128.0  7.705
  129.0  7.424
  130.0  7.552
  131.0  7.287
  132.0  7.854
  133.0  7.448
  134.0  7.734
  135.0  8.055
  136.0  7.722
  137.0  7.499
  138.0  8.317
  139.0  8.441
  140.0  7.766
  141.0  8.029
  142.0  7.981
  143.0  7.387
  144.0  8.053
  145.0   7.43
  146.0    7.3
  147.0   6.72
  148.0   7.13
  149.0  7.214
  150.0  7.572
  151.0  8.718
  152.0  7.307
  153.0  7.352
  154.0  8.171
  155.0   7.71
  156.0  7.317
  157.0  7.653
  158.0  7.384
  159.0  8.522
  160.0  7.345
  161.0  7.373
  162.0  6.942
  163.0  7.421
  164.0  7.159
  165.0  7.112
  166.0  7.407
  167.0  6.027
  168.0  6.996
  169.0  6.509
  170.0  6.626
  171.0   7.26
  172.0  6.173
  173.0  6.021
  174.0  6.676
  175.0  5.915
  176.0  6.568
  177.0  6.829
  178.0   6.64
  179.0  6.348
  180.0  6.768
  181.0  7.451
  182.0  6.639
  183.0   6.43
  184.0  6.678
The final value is 3.09 deg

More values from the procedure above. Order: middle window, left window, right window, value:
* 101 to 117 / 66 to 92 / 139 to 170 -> -3.6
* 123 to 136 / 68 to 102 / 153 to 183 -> 1.2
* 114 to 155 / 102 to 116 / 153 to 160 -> 4.9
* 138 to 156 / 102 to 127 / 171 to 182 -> 0.8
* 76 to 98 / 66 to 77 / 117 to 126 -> -3.4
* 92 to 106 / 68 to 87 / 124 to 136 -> -4.8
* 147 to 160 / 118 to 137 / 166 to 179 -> -0.9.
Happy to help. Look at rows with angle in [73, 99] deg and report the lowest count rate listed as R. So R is 8.417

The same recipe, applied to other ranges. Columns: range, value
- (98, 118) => 9.021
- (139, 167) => 6.027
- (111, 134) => 7.276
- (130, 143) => 7.287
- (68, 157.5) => 6.72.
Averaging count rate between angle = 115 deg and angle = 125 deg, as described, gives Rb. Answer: 8.64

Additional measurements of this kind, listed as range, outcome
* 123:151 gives 7.67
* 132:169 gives 7.54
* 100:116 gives 10.8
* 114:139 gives 8.2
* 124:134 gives 7.63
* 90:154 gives 9.14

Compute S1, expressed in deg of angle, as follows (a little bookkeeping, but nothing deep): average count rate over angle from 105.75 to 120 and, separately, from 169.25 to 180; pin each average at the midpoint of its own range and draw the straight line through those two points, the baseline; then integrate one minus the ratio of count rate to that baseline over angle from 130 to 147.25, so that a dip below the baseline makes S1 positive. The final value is 1.5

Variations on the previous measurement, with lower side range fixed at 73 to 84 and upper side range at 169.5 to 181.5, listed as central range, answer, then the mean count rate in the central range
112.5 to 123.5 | -1.1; 9.03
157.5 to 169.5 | -0.4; 7.18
